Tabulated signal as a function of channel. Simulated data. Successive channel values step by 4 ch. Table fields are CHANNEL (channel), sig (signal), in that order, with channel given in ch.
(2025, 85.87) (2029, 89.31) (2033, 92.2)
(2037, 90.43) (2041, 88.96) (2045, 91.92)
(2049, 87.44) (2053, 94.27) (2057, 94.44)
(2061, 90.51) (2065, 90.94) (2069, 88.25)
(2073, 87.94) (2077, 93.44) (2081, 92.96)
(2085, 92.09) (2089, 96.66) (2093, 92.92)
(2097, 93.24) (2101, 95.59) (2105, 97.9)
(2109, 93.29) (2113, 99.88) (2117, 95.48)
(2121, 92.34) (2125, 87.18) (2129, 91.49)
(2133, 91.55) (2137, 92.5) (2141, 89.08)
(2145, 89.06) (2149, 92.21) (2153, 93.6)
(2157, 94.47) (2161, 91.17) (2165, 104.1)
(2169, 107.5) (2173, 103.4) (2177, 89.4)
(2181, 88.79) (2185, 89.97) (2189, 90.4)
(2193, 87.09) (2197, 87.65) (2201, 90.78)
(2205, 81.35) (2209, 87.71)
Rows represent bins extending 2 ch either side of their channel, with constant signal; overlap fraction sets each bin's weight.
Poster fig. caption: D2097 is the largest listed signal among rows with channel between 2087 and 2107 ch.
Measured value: 97.9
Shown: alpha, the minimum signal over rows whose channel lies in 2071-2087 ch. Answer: 87.94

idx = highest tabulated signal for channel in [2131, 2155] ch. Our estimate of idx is 93.6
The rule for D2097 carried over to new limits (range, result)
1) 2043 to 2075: 94.44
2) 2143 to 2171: 107.5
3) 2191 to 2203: 90.78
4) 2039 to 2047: 91.92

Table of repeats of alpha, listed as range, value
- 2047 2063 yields 87.44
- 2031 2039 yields 90.43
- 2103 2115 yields 93.29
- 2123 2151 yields 87.18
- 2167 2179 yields 89.4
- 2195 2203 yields 87.65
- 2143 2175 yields 89.06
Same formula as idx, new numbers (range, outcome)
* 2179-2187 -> 89.97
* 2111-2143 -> 99.88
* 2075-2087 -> 93.44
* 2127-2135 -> 91.55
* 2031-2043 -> 92.2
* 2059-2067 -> 90.94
